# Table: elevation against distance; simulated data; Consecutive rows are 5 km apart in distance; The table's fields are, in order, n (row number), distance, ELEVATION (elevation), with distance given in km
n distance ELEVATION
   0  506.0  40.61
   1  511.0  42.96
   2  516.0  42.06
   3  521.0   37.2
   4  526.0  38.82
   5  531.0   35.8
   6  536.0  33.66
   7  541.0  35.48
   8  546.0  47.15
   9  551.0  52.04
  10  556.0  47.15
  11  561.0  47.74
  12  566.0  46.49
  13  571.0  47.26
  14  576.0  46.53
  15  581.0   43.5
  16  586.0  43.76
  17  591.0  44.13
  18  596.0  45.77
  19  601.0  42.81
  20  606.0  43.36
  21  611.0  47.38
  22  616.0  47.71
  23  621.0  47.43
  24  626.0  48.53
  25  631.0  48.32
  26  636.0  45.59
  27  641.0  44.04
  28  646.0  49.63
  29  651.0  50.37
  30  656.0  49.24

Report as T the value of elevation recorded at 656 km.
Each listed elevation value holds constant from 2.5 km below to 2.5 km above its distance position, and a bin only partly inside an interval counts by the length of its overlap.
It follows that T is 49.24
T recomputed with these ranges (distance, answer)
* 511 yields 42.96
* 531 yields 35.8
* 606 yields 43.36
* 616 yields 47.71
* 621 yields 47.43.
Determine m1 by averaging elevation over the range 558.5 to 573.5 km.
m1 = 47.2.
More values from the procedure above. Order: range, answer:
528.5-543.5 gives 35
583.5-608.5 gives 44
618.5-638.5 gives 47.5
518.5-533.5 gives 37.3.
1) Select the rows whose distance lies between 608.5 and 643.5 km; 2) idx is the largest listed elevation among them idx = 48.53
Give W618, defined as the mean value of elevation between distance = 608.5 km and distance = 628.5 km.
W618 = 47.8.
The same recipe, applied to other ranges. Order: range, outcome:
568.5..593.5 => 45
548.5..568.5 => 48.4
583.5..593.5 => 43.9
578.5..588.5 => 43.6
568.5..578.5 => 46.9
